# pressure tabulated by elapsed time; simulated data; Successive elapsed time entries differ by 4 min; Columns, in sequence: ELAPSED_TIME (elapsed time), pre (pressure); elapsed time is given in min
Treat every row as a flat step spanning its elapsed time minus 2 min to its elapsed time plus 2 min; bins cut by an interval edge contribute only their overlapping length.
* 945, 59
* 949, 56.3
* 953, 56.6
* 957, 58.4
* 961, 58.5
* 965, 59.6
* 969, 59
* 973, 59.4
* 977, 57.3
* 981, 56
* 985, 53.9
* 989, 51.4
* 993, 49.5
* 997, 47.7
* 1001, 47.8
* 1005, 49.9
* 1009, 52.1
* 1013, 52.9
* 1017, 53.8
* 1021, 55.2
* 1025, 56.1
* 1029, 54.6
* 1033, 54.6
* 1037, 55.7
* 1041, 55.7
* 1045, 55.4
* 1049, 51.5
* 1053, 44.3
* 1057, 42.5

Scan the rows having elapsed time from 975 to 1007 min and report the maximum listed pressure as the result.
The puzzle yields 57.3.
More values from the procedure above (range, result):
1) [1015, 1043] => 56.1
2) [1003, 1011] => 52.1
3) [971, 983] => 59.4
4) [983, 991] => 53.9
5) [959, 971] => 59.6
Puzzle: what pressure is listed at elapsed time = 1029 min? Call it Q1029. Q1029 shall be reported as 54.6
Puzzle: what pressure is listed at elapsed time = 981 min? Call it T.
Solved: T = 56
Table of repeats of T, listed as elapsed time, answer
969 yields 59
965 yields 59.6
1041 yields 55.7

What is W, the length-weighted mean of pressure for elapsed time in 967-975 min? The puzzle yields 59.2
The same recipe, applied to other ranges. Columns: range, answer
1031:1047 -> 55.4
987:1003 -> 49.1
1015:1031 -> 54.9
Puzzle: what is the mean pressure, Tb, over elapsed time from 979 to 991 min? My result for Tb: 53.8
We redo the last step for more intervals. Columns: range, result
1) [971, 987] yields 56.6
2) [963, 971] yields 59.3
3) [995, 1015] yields 50.1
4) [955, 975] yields 59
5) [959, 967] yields 59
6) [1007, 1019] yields 52.9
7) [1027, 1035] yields 54.6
